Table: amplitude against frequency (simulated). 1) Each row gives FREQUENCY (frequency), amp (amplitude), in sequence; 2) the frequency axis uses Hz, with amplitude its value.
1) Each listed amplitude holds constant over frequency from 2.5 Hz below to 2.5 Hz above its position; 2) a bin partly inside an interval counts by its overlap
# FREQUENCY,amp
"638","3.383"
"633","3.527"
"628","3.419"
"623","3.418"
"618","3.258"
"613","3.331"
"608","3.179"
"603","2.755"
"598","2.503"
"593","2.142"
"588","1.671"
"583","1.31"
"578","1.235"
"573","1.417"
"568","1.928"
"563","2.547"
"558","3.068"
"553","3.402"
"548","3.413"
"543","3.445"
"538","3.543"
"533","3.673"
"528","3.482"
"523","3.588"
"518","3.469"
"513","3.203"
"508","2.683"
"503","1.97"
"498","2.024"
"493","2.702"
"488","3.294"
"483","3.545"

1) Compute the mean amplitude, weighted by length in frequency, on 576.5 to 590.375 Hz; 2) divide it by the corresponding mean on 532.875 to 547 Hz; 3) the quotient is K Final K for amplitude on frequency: 0.40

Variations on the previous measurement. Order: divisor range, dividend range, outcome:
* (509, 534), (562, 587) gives 0.48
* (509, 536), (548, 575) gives 0.75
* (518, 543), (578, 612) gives 0.63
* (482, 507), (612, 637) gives 1.28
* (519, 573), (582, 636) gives 0.90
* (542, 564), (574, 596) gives 0.50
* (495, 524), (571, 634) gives 0.91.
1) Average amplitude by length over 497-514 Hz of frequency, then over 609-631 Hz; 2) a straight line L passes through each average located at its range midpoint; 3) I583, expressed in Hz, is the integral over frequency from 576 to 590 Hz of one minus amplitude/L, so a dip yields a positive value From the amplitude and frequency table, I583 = 7.6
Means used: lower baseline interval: 2.44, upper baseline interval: 3.35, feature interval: 1.4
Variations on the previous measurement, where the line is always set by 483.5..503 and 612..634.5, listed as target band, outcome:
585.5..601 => 5.29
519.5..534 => -3.58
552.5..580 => 7.70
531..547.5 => -3.43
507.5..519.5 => -1.62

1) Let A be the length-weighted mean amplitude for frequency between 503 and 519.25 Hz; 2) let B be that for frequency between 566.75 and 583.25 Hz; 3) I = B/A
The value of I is 0.50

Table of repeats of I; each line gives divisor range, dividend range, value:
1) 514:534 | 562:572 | 0.59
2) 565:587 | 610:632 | 2.23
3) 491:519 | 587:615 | 1.00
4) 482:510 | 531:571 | 1.17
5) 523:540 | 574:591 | 0.40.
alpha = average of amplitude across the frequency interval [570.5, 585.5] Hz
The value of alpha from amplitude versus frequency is 1.32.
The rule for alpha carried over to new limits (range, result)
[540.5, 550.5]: 3.43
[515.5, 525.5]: 3.53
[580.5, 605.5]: 2.08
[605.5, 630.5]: 3.32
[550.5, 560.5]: 3.24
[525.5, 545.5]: 3.54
